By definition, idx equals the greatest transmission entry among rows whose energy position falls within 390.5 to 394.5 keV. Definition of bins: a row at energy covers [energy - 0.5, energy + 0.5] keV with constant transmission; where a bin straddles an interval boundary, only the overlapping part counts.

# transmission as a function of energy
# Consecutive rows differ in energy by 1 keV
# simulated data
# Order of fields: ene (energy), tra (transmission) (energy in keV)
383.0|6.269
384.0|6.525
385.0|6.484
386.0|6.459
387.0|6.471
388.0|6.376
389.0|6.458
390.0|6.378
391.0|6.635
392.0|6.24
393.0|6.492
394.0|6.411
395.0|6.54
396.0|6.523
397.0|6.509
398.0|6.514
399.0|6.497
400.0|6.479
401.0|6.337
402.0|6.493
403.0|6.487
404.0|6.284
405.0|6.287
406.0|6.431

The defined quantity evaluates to 6.635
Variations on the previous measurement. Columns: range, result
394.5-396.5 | 6.54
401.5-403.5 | 6.493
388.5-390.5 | 6.458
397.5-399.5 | 6.514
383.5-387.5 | 6.525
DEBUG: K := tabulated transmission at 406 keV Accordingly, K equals 6.431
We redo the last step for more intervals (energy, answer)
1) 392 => 6.24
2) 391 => 6.635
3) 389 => 6.458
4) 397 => 6.509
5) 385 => 6.484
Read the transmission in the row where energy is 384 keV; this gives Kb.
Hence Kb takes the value 6.525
